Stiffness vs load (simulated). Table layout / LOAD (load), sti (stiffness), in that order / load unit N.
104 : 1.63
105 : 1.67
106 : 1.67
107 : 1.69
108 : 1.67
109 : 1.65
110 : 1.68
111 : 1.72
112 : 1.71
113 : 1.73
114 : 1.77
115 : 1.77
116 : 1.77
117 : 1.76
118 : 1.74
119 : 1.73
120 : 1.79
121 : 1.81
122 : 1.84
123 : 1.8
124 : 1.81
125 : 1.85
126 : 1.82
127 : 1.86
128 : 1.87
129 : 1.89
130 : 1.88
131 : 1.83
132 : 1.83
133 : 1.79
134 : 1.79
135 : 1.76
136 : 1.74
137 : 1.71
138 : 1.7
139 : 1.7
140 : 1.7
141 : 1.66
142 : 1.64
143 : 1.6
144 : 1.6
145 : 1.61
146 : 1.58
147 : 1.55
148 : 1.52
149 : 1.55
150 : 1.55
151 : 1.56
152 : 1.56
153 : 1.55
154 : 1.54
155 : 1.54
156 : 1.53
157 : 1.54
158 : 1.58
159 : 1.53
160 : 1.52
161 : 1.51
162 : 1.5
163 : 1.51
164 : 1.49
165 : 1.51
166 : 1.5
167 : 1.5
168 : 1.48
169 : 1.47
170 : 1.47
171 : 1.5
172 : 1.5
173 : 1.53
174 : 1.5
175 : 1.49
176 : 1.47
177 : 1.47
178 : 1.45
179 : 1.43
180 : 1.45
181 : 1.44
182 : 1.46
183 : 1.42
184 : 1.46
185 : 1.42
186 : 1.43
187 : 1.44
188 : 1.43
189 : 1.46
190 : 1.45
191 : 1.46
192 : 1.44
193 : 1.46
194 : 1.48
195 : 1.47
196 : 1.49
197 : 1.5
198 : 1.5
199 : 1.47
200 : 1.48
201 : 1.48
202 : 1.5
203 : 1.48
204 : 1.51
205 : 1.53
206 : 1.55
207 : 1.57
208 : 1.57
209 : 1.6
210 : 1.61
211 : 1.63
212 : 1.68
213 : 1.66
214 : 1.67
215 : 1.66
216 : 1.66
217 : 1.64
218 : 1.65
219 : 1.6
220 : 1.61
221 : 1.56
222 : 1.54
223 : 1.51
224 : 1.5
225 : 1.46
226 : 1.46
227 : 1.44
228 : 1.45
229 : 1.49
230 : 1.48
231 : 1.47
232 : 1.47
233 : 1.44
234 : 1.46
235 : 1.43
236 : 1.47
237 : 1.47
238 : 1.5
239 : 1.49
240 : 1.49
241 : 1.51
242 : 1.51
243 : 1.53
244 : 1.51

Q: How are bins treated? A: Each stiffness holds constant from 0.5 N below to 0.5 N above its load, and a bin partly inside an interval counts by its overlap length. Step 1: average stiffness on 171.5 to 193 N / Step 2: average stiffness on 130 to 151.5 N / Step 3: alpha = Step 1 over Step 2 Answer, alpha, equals 0.87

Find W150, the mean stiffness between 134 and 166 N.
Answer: 1.59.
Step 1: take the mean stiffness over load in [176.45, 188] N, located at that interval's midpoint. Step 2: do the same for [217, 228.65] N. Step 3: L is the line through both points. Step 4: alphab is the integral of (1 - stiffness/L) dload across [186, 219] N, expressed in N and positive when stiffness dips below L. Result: -1.1 N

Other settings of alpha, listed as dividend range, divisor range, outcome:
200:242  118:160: 0.91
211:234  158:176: 1.03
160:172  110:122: 0.85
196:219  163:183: 1.06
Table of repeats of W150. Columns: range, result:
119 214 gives 1.58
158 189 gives 1.48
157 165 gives 1.52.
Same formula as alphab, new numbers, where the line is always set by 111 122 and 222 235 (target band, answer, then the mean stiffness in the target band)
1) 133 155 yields 0.79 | 1.63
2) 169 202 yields 2.40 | 1.47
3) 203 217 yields -0.80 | 1.6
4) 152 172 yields 1.55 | 1.51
